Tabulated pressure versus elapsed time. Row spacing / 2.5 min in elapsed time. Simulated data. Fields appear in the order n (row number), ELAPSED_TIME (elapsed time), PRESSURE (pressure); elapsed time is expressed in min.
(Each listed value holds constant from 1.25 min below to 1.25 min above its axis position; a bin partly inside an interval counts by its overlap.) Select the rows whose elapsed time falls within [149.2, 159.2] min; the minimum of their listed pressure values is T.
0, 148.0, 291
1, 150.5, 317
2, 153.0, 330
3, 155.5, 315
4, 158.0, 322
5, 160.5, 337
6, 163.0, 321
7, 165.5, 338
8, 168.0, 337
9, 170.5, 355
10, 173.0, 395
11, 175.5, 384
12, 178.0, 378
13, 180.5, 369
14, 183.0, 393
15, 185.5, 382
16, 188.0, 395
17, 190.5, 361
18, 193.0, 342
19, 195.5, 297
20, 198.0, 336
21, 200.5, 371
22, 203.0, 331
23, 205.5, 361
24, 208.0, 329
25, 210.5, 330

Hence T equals 315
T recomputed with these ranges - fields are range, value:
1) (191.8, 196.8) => 297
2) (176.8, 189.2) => 369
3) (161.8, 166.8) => 321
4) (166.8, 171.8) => 337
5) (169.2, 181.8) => 355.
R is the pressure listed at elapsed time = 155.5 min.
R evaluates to 315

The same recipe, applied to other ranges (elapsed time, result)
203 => 331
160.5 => 337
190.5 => 361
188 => 395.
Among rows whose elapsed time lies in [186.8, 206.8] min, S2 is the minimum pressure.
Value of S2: 297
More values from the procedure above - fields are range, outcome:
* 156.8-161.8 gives 322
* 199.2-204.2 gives 331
